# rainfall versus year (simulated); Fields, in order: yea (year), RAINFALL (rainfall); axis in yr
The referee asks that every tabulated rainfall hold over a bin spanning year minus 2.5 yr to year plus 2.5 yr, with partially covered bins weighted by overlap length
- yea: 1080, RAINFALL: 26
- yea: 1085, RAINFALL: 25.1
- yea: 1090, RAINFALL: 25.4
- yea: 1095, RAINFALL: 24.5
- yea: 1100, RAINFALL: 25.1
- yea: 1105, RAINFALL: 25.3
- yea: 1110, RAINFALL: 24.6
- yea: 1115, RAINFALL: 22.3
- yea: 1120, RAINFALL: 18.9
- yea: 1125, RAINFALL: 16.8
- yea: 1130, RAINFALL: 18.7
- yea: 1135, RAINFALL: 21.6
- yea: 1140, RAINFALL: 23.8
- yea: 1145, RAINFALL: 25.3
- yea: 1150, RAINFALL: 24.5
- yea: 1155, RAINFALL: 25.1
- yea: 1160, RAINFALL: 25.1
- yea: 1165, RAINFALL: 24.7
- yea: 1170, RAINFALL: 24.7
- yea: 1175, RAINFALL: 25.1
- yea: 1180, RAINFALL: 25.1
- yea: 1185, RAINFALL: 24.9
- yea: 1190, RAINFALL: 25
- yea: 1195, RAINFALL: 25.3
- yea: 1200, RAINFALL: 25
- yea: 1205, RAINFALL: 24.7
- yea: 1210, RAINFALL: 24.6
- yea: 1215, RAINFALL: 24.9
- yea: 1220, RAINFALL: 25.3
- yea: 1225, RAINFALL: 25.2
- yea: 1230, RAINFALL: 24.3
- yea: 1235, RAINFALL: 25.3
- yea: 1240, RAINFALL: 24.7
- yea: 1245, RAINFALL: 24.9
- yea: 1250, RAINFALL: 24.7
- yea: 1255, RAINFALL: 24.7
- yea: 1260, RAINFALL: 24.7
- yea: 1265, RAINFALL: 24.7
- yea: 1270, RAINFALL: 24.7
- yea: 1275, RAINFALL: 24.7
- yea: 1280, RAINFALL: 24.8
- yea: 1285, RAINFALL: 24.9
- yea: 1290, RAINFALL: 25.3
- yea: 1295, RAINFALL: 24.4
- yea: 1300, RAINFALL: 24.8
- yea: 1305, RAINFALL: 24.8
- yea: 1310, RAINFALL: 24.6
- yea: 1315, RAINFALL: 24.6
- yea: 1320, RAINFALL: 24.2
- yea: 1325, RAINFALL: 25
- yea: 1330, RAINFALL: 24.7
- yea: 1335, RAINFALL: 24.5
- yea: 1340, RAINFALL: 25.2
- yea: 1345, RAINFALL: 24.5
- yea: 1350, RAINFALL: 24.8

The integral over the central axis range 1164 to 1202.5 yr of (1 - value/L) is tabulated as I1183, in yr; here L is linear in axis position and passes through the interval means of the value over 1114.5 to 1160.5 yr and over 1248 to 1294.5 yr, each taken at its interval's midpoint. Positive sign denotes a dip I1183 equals -3.3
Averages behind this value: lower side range 22.1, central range 25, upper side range 24.8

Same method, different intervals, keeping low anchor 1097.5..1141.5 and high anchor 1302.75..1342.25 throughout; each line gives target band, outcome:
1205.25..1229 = -1.7 yr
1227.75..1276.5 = -2.1 yr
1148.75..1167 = -2.0 yr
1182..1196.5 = -1.4 yr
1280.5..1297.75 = -0.4 yr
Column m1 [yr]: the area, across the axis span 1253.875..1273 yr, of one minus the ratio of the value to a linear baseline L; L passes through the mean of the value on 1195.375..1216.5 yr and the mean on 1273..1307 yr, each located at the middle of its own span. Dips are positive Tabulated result 0.1 yr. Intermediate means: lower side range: 24.8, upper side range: 24.8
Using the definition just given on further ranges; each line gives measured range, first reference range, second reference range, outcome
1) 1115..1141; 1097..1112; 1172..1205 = 5.2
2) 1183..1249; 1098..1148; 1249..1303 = -3.2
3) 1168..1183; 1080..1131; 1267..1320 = -0.9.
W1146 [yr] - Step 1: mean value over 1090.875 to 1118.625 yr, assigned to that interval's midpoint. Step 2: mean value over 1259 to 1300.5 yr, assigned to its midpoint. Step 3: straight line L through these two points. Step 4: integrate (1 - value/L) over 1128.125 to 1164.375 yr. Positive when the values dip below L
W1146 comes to 1.12 yr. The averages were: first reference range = 24.2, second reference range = 24.8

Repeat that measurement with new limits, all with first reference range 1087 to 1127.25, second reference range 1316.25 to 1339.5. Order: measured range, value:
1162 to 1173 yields -0.6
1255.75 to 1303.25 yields -1.0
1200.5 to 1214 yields -0.6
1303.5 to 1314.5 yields -0.1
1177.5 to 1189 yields -0.7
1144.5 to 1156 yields -0.8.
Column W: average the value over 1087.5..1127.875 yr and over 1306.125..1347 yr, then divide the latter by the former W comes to 1.08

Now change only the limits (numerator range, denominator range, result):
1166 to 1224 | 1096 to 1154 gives 1.11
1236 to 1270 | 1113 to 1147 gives 1.18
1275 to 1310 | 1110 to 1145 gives 1.18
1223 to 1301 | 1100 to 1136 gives 1.16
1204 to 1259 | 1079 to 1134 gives 1.09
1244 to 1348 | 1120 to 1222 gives 1.04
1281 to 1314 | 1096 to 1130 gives 1.13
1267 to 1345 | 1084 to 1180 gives 1.05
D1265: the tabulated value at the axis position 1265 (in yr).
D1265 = 24.7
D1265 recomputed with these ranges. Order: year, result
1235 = 25.3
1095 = 24.5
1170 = 24.7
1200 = 25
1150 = 24.5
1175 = 25.1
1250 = 24.7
